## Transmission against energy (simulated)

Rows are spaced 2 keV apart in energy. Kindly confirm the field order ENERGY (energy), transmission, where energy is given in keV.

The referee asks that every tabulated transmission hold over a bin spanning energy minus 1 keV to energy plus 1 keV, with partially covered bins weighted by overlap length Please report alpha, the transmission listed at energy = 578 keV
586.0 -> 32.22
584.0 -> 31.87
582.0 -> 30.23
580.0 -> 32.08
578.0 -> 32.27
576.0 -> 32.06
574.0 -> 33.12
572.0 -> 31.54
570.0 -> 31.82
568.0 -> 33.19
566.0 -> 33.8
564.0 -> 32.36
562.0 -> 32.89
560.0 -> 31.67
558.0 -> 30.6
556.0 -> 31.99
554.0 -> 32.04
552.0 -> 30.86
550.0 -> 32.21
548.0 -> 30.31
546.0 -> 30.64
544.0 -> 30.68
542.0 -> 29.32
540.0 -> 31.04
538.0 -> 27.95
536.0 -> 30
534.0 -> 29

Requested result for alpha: 32.27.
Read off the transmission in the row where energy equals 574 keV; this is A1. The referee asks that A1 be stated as 33.12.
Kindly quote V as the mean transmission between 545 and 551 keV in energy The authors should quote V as 31.1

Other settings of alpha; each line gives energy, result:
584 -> 31.87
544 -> 30.68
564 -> 32.36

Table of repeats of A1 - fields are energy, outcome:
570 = 31.82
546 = 30.64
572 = 31.54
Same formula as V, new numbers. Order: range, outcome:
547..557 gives 31.5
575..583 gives 31.7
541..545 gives 30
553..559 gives 31.5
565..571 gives 32.9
